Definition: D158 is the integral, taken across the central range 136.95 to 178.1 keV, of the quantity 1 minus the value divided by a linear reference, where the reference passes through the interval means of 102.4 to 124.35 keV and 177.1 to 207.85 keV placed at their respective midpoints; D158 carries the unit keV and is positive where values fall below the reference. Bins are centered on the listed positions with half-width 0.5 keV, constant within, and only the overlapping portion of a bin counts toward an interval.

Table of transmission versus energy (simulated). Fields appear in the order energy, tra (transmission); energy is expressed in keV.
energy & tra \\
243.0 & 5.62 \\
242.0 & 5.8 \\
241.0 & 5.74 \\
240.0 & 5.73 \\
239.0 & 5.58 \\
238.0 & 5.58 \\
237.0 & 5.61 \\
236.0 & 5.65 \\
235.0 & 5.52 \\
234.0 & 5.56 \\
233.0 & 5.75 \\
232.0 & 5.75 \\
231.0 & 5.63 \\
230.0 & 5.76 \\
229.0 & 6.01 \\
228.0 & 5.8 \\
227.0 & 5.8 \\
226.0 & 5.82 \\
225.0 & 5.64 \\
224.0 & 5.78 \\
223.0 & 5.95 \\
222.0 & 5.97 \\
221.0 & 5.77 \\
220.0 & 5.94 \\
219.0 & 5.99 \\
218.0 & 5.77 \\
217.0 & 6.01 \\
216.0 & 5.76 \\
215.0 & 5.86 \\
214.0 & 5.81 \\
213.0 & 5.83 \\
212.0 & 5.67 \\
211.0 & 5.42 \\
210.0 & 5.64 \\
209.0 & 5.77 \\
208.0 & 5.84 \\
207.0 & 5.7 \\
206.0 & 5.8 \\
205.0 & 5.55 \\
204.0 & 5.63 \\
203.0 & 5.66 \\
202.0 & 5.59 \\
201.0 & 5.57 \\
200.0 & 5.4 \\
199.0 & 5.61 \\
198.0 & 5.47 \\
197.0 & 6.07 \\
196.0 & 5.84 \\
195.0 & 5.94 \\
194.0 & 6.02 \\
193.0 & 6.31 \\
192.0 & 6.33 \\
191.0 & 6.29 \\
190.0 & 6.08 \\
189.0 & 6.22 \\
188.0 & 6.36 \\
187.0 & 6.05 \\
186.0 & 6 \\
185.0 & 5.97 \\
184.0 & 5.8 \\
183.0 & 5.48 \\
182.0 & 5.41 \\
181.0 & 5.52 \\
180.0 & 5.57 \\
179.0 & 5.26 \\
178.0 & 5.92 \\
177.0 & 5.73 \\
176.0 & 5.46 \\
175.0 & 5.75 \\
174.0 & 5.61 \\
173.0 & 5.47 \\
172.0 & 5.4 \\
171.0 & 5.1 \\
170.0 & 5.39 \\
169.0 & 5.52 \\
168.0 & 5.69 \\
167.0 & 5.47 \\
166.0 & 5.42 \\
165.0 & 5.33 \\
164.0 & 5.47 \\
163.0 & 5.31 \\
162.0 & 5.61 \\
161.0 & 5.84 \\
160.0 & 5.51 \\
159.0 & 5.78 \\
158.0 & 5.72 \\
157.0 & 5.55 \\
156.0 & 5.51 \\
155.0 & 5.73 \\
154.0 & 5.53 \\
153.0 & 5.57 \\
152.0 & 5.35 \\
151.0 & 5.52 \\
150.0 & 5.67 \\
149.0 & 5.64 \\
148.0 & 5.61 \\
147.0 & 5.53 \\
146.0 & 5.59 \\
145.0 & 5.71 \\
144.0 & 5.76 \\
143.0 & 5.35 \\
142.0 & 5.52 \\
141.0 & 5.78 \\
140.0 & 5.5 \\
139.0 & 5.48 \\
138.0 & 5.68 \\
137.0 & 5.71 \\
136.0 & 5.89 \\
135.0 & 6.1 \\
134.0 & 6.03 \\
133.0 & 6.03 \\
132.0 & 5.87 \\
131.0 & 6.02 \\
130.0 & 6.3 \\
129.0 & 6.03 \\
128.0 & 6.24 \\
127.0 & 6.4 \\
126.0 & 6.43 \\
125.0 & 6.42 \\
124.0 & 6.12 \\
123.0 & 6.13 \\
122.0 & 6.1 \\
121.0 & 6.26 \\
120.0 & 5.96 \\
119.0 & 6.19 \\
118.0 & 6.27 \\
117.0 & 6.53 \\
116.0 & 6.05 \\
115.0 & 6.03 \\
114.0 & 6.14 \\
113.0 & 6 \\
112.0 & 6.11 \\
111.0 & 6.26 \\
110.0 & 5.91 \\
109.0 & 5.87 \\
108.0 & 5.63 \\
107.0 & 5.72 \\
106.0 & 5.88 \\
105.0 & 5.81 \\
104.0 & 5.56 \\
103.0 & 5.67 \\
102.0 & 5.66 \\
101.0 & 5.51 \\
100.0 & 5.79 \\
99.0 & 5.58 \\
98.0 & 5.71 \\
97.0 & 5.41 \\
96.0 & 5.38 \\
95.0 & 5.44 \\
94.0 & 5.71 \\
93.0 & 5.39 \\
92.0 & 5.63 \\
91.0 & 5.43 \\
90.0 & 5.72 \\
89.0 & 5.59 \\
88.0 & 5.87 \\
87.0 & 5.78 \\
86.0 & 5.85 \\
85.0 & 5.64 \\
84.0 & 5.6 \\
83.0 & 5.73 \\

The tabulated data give 2.4 keV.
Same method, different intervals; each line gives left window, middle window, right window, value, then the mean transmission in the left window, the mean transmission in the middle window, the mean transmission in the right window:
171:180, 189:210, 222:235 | -0.67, 5.55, 5.83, 5.77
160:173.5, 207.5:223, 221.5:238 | -0.35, 5.46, 5.81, 5.74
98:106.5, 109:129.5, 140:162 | -1.87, 5.68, 6.17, 5.61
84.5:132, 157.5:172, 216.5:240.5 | 0.81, 5.9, 5.51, 5.77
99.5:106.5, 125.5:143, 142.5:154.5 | -0.98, 5.7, 5.92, 5.57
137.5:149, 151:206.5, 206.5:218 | -0.03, 5.59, 5.68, 5.76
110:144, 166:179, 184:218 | 0.85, 6.02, 5.53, 5.85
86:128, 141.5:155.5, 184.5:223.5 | 0.70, 5.88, 5.58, 5.86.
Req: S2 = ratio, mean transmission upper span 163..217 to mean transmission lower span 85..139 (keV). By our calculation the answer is 1.0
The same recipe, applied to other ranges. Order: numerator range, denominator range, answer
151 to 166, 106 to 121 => 0.92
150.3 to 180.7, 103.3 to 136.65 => 0.91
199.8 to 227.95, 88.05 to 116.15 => 1.00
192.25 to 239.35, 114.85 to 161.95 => 0.98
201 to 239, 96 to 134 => 0.96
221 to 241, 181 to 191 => 0.97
